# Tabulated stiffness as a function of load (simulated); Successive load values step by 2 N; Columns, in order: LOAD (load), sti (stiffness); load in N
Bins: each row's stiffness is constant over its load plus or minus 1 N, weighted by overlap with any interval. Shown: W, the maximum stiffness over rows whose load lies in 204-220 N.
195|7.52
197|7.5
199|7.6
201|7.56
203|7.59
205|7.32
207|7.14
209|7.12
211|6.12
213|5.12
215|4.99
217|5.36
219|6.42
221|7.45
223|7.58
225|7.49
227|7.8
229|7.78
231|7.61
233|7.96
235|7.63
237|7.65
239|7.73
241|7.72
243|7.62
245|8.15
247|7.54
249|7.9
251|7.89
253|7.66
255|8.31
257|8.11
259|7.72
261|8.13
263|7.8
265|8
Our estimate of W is 7.32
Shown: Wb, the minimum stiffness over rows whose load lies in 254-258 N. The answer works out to 8.11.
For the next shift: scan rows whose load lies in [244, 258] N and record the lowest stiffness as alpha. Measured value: 7.54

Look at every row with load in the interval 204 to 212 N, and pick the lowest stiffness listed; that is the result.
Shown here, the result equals 6.12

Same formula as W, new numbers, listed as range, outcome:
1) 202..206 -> 7.59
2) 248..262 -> 8.31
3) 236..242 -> 7.73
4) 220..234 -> 7.96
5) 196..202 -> 7.6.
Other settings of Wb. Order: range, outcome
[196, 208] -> 7.14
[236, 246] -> 7.62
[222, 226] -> 7.49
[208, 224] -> 4.99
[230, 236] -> 7.61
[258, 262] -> 7.72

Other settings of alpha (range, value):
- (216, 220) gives 5.36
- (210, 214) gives 5.12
